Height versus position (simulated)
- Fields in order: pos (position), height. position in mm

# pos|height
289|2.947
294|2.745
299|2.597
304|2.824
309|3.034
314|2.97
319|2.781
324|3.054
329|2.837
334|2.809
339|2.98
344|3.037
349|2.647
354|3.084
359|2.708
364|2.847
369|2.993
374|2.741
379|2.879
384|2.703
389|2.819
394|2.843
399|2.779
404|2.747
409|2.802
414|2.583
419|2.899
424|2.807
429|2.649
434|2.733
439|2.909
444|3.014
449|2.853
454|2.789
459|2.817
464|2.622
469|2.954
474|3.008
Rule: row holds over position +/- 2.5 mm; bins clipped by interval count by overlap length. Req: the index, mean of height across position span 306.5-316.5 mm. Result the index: 3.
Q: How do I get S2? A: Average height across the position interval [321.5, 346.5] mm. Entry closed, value 2.94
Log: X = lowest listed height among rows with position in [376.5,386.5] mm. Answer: 2.703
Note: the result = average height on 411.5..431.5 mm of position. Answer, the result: 2.73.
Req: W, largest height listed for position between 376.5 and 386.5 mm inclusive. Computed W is 2.879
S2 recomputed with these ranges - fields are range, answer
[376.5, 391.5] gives 2.8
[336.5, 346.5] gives 3.01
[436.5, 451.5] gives 2.93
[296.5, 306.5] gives 2.71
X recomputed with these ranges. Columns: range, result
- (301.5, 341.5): 2.781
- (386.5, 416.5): 2.583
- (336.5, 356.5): 2.647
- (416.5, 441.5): 2.649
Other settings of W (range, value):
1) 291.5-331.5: 3.054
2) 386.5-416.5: 2.843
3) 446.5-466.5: 2.853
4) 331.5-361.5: 3.084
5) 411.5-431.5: 2.899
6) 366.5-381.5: 2.993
